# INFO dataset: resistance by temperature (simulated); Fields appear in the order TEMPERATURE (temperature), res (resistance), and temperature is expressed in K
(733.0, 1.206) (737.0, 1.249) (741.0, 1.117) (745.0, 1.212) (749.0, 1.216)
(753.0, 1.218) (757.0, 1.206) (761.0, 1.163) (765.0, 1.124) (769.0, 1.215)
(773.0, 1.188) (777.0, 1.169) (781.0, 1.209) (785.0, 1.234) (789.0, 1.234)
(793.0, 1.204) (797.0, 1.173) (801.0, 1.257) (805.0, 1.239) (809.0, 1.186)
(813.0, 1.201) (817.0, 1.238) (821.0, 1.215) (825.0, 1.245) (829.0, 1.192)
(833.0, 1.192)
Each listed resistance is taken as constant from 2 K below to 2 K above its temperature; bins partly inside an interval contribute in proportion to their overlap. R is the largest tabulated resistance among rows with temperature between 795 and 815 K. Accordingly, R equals 1.257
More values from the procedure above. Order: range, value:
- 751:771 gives 1.218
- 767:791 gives 1.234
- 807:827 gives 1.245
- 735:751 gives 1.249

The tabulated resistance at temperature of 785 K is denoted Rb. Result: 1.234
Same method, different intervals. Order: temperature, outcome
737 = 1.249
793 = 1.204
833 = 1.192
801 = 1.257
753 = 1.218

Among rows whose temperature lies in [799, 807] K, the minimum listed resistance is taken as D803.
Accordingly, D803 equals 1.239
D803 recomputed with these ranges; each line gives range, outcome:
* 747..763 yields 1.163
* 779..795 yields 1.204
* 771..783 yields 1.169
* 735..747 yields 1.117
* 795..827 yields 1.173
